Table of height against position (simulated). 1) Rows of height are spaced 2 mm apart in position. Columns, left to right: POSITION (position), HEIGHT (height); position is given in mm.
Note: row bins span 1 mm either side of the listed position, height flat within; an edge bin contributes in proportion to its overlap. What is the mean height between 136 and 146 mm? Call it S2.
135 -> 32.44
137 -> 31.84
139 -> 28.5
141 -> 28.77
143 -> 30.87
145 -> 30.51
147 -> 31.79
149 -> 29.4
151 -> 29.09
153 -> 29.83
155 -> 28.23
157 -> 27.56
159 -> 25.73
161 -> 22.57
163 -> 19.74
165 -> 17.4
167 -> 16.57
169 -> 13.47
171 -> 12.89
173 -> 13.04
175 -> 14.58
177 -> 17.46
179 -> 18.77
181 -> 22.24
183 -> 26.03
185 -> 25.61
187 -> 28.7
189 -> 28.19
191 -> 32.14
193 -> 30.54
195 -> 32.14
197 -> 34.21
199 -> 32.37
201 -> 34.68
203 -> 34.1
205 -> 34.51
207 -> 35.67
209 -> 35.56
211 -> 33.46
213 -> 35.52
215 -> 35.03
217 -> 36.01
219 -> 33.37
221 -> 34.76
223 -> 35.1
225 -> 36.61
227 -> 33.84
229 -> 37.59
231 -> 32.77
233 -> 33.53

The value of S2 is 30.1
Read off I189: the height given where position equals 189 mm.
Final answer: 28.19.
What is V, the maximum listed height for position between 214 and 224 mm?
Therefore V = 36.01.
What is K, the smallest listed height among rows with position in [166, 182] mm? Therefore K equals 12.89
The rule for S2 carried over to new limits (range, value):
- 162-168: 17.9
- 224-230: 36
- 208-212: 34.5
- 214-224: 34.9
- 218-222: 34.1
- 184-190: 27.5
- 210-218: 35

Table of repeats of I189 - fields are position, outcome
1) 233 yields 33.53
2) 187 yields 28.7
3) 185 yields 25.61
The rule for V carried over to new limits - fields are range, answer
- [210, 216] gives 35.52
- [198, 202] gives 34.68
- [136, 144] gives 31.84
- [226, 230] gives 37.59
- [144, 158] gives 31.79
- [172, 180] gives 18.77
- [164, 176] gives 17.4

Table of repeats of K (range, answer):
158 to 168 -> 16.57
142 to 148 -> 30.51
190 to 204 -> 30.54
